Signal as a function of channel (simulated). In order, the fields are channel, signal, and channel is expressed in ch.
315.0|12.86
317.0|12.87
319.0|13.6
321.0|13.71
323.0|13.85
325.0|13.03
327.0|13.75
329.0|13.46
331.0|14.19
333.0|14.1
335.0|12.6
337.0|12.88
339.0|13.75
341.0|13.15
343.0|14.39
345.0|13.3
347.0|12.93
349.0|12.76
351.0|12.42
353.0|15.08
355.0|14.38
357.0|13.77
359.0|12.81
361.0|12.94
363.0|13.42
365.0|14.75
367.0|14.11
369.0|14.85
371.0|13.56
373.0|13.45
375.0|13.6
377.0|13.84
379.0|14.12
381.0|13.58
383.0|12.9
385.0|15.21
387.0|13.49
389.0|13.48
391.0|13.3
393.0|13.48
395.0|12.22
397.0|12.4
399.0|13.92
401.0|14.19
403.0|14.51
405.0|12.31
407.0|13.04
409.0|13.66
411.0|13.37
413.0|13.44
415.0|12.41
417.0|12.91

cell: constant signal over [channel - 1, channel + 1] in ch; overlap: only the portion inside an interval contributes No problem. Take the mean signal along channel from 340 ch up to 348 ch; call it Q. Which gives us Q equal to 13.4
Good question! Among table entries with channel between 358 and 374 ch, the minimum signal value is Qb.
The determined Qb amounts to 12.81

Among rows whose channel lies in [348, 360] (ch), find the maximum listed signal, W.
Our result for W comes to 15.08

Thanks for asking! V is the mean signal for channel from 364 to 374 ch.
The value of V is 14.1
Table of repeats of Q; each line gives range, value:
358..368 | 13.6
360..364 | 13.2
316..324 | 13.5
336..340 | 13.3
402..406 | 13.4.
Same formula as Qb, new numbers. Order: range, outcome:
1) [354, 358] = 13.77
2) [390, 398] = 12.22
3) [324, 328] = 13.03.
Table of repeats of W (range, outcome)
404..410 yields 13.66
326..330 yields 13.75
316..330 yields 13.85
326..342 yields 14.19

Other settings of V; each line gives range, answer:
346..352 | 12.7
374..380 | 13.9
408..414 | 13.5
